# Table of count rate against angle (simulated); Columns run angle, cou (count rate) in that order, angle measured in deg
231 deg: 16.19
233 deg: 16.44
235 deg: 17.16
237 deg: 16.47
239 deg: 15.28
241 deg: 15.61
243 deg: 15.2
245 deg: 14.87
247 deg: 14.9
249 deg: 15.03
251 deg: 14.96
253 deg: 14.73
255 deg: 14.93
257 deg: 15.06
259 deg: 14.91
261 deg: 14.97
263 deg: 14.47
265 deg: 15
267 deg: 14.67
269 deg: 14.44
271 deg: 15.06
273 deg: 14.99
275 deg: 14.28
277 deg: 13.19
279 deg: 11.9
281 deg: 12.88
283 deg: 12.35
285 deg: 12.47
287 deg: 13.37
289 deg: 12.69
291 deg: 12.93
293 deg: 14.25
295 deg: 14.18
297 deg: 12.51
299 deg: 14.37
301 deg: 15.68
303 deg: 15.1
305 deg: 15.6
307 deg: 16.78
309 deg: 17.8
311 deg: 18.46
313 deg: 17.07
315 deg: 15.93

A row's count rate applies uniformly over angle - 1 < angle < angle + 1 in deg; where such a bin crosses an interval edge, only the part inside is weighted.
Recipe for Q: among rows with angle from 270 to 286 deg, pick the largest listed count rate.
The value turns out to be 15.06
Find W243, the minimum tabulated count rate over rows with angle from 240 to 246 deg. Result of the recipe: 14.87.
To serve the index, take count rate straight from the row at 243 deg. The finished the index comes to 15.2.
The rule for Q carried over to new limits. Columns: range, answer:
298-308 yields 16.78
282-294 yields 14.25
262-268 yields 15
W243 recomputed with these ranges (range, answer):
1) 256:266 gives 14.47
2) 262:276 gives 14.28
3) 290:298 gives 12.51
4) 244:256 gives 14.73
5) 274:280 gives 11.9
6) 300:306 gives 15.1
